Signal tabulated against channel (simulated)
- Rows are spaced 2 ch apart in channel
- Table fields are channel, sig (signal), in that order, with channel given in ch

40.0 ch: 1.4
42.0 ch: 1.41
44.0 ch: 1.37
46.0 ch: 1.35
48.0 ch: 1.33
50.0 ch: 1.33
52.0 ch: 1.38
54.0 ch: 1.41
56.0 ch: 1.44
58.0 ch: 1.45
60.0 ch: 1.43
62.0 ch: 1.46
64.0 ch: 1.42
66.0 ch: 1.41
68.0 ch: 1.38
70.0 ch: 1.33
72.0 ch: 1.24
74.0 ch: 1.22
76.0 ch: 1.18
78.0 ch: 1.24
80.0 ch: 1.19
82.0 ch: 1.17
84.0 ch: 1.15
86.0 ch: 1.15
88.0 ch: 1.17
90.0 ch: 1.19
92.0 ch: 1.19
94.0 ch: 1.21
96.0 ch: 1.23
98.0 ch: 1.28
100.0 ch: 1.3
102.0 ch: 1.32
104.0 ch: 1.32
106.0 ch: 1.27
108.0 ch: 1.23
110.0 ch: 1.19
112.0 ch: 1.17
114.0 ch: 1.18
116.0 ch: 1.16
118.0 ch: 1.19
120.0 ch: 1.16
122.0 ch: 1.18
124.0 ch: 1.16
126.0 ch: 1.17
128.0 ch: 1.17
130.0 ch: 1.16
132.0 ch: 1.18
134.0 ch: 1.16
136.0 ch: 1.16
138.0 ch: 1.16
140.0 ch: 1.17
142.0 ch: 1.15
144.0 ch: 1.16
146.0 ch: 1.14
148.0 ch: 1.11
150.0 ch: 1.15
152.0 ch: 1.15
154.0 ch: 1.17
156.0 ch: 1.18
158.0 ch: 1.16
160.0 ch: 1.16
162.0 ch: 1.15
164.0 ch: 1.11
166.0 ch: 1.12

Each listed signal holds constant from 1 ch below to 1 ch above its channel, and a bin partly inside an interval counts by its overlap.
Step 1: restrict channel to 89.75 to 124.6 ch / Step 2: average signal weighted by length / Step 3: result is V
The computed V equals 1.22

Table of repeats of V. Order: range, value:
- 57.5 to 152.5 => 1.22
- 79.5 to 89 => 1.16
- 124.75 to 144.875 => 1.16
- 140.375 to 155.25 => 1.15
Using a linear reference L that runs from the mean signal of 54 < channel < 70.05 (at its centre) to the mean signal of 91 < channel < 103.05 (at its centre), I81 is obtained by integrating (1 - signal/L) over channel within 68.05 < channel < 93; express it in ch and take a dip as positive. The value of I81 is 2.3 ch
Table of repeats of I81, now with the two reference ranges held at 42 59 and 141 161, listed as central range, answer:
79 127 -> 2.2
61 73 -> -0.2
